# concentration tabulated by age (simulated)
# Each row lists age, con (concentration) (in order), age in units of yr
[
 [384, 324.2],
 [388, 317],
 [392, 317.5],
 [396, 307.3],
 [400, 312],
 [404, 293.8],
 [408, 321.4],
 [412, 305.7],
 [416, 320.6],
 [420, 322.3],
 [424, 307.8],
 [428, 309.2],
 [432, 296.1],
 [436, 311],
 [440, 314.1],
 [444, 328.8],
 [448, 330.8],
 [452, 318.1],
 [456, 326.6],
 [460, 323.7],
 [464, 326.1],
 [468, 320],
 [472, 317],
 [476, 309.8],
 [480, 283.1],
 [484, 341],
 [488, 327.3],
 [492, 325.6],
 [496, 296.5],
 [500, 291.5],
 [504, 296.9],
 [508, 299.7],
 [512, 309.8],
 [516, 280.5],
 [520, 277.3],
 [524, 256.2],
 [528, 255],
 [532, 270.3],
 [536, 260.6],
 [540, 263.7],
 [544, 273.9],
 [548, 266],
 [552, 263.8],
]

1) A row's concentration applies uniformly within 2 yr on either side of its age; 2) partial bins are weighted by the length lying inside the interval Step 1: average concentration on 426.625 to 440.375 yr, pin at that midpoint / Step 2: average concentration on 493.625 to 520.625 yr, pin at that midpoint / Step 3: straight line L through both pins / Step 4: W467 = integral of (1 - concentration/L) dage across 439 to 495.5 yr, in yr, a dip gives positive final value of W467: -3.61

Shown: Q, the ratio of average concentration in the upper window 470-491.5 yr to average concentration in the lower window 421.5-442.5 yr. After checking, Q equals 1.0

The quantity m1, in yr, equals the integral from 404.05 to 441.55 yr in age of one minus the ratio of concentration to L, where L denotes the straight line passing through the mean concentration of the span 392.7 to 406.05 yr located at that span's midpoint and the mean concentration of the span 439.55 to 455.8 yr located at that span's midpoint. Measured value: 0.4 yr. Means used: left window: 306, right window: 324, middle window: 311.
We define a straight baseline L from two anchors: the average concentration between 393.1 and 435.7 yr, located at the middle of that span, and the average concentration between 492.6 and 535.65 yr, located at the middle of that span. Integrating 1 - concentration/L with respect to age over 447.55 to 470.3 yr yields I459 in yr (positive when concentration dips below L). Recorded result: -1.9 yr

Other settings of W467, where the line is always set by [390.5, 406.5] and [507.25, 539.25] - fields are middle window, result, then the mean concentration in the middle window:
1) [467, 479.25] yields -1.02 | 312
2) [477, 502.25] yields -2.40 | 311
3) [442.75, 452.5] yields -1.06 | 327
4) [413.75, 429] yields -0.68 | 315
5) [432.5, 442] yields -0.40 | 310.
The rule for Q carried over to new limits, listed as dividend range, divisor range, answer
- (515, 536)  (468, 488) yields 0.85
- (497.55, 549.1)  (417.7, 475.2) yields 0.87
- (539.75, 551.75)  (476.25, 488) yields 0.85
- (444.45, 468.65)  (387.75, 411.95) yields 1.05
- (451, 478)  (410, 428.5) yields 1.02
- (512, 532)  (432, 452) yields 0.85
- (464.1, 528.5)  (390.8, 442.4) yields 0.97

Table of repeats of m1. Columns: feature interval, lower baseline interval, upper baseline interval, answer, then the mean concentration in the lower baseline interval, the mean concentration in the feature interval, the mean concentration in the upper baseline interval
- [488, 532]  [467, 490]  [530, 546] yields 0.11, 316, 290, 267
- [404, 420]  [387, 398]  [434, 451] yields 0.13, 314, 314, 321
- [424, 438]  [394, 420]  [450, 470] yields 0.47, 311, 306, 323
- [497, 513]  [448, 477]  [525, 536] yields -0.83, 321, 299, 262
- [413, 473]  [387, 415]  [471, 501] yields -1.27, 311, 318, 312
